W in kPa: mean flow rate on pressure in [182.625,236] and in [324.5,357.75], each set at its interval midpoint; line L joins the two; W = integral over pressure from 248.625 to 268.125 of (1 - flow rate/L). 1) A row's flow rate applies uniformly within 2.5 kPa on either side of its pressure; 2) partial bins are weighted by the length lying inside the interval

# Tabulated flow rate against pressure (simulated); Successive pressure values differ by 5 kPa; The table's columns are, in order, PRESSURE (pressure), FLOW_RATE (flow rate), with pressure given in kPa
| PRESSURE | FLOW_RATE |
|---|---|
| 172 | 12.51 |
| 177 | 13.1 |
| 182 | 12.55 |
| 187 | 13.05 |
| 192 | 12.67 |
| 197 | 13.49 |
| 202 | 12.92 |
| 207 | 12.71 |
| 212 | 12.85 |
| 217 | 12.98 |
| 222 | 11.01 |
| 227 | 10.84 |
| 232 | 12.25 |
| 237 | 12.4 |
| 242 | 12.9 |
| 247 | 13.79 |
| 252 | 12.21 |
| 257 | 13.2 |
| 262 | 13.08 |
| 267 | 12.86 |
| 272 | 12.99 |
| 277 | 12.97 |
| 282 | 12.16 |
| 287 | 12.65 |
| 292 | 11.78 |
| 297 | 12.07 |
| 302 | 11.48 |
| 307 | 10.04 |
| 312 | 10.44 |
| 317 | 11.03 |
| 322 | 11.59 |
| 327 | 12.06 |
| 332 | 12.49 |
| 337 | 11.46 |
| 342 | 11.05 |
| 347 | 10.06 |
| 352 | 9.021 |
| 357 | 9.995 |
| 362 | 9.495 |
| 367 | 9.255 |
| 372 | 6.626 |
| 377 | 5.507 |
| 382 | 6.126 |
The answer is -1.6 kPa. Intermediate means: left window 12.5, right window 10.9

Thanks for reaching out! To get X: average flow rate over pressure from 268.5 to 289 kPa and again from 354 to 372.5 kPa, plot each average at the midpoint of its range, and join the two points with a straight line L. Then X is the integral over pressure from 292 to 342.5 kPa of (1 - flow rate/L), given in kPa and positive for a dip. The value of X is -1.8 kPa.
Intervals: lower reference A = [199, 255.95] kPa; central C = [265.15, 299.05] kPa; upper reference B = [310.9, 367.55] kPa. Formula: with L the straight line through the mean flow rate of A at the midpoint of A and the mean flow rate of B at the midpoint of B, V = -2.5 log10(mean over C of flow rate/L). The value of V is -0.08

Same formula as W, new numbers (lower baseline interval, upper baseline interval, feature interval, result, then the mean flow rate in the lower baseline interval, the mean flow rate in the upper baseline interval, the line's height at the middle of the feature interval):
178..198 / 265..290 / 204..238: 1.8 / 12.9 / 12.7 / 12.8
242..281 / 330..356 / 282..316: 1.4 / 13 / 10.7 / 11.9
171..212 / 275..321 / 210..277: -1.8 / 12.9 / 11.6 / 12.3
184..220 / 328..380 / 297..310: -0.4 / 12.9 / 9.54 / 10.7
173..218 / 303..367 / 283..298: -1.0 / 12.9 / 10.7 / 11.4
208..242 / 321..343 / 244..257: -1.1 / 12.1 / 11.8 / 12.1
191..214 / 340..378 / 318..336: -3.9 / 12.9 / 8.98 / 9.79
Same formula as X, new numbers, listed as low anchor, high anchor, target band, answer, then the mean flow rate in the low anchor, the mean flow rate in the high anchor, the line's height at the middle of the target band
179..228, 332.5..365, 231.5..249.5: -1.4 kPa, 12.6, 10.3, 12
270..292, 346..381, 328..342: -2.8 kPa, 12.6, 8.4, 9.84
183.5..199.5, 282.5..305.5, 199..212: 0.0 kPa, 13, 11.9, 12.9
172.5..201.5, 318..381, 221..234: 0.8 kPa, 12.9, 9.82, 12.2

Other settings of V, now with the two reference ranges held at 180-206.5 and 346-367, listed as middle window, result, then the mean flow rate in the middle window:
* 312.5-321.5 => -0.07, 11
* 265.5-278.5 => -0.15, 12.9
